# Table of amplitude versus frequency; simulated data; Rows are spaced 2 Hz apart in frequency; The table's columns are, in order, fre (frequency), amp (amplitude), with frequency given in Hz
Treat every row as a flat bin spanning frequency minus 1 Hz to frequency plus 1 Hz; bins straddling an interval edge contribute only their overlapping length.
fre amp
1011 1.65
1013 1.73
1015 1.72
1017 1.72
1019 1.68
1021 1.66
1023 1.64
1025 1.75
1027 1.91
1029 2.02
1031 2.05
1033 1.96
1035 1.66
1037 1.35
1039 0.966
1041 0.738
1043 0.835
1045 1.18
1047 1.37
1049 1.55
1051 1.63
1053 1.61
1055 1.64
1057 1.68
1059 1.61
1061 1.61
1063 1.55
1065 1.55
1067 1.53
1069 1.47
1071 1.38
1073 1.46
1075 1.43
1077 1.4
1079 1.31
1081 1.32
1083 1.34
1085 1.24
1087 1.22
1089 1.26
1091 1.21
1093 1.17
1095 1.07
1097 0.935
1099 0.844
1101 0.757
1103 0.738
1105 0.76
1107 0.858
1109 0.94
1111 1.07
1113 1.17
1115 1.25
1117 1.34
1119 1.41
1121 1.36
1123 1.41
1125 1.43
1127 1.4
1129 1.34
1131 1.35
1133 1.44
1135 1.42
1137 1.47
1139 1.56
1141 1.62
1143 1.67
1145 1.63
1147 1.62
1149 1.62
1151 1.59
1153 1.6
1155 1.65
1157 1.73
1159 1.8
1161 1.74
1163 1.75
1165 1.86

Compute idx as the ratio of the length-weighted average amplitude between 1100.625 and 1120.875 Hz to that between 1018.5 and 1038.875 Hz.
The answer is 0.61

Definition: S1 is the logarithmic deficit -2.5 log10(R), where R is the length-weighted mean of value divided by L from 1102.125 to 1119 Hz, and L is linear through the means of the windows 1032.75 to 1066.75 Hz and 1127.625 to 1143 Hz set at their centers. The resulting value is 0.37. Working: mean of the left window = 1.43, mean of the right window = 1.47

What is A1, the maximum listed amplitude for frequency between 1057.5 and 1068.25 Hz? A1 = 1.61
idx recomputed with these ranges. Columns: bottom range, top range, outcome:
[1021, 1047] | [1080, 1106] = 0.71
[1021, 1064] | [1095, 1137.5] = 0.76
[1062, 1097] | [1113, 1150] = 1.09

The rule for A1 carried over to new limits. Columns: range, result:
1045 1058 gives 1.68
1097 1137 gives 1.47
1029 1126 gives 2.05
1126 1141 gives 1.62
